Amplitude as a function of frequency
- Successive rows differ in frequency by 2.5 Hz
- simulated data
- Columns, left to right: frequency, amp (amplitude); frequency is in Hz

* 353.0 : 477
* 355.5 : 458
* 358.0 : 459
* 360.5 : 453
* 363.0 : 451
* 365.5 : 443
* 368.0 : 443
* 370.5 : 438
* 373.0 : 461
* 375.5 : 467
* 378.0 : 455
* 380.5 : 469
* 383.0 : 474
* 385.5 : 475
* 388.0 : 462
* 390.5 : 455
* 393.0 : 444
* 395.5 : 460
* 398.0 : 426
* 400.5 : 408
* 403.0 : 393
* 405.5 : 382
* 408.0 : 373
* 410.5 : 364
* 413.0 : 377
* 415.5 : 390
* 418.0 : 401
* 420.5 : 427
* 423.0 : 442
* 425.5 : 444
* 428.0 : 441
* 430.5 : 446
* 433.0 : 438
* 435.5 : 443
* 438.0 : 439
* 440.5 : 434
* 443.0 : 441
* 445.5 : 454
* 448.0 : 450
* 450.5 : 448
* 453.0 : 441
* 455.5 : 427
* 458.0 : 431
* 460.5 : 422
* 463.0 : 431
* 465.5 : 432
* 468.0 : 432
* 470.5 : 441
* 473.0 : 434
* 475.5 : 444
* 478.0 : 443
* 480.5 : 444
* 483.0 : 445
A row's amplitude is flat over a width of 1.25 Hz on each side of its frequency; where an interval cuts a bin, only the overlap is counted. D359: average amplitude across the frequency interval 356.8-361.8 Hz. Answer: 456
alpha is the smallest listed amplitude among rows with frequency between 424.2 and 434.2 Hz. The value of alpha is 438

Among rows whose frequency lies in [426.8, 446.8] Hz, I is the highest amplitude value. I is 454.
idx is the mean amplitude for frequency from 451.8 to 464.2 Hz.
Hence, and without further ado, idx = 430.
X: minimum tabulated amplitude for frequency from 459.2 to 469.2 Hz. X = 422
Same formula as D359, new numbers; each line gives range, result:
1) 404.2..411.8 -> 373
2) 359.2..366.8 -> 449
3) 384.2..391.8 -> 464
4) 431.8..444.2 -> 439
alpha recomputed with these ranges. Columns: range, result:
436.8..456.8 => 427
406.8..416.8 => 364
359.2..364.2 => 451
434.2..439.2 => 439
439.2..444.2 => 434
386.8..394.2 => 444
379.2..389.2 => 462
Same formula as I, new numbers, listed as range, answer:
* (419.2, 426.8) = 444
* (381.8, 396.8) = 475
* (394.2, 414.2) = 460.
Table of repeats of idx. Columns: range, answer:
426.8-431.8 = 443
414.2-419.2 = 395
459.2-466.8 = 428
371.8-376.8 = 464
